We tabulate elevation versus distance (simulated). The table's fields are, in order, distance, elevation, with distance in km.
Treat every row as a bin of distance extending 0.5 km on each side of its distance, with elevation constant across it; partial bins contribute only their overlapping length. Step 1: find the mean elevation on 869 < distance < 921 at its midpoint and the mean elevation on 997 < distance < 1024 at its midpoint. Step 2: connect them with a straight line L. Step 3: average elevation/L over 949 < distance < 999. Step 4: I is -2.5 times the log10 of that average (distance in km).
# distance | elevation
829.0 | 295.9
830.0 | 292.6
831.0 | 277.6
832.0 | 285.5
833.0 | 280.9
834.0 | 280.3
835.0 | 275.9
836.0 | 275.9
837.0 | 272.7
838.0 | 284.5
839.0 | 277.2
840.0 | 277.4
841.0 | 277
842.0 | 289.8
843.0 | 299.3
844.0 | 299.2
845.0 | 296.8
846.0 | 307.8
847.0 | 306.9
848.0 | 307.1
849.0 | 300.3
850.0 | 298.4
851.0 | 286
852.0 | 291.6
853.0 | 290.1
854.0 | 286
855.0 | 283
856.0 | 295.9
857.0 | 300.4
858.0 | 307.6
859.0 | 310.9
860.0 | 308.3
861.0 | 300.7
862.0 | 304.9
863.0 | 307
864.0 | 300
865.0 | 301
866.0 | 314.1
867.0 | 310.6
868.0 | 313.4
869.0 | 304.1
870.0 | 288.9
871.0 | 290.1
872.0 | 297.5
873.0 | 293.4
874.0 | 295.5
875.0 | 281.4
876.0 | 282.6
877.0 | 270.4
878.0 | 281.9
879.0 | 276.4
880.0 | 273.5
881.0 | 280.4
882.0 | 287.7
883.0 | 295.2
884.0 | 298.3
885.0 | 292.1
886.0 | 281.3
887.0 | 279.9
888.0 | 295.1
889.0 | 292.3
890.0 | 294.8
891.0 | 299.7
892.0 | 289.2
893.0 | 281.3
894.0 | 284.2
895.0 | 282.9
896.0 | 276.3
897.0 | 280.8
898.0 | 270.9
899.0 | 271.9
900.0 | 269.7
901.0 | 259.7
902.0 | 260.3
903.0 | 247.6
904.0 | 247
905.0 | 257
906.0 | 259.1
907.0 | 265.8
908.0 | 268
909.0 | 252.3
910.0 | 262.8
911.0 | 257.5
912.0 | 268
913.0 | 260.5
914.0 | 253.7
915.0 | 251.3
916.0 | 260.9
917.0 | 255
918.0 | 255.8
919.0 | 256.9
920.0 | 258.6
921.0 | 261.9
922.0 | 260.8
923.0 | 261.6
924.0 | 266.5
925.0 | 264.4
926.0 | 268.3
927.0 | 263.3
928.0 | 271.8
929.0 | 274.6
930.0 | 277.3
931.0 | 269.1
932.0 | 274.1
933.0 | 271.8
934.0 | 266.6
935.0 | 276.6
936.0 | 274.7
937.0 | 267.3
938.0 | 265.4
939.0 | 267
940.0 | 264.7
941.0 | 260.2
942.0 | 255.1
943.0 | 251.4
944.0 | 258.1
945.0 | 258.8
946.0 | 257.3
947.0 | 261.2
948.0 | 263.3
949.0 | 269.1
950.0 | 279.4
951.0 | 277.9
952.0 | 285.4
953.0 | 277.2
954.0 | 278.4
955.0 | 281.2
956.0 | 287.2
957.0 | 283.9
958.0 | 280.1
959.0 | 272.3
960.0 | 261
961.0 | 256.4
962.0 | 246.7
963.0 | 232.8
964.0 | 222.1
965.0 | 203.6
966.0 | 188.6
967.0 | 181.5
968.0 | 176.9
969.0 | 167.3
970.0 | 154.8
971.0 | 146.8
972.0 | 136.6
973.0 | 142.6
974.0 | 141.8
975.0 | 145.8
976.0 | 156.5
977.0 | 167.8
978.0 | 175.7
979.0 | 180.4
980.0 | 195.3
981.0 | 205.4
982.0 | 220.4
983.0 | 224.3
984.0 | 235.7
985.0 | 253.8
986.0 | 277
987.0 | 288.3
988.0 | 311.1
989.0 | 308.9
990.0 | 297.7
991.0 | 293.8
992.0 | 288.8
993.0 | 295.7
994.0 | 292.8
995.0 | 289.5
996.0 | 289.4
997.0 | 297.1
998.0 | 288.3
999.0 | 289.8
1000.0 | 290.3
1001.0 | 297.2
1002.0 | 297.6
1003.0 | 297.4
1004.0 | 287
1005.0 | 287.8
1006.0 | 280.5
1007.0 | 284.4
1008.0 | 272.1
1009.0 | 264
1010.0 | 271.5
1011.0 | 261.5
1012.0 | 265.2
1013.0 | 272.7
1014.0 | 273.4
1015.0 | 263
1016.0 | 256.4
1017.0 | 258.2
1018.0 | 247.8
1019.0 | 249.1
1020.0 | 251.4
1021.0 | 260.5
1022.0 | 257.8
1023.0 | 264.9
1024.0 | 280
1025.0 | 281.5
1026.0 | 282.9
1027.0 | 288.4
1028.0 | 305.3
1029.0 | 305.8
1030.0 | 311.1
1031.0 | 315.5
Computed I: 0.15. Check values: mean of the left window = 275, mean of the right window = 273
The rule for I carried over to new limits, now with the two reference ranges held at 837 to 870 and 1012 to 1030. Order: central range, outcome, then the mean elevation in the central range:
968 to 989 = 0.365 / 199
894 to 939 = 0.090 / 265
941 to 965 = 0.073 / 264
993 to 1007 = -0.062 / 291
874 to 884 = 0.041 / 283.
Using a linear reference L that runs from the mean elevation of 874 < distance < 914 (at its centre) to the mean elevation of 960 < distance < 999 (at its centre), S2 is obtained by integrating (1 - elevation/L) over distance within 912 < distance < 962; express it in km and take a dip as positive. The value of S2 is -3.2 km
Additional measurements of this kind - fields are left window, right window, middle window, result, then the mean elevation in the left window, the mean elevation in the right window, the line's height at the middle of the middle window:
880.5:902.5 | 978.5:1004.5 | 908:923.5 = 1.20 km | 283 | 273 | 280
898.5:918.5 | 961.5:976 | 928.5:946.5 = -3.82 km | 259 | 177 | 220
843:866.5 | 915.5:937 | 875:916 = 1.02 km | 300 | 266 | 281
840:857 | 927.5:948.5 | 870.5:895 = -0.32 km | 294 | 266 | 284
